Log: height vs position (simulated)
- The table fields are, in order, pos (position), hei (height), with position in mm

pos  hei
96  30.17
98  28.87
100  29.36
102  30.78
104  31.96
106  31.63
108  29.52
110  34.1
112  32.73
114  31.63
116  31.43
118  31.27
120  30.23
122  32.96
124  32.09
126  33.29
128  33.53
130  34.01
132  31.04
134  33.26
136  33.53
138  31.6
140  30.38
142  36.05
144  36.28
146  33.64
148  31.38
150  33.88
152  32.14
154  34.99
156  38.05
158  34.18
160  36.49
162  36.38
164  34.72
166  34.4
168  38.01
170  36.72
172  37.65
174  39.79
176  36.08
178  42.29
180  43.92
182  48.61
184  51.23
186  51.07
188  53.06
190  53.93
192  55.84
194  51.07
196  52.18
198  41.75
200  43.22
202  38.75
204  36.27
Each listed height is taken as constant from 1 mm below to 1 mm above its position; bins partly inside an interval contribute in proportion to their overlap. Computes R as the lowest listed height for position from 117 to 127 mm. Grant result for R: 30.23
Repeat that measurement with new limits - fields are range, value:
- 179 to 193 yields 43.92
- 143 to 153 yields 31.38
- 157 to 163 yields 34.18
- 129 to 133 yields 31.04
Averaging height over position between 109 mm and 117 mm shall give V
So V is 32.5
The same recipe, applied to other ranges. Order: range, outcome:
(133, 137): 33.4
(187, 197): 53.2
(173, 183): 42.1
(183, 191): 52.3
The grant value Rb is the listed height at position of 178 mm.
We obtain 42.29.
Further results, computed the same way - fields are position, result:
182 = 48.61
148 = 31.38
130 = 34.01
